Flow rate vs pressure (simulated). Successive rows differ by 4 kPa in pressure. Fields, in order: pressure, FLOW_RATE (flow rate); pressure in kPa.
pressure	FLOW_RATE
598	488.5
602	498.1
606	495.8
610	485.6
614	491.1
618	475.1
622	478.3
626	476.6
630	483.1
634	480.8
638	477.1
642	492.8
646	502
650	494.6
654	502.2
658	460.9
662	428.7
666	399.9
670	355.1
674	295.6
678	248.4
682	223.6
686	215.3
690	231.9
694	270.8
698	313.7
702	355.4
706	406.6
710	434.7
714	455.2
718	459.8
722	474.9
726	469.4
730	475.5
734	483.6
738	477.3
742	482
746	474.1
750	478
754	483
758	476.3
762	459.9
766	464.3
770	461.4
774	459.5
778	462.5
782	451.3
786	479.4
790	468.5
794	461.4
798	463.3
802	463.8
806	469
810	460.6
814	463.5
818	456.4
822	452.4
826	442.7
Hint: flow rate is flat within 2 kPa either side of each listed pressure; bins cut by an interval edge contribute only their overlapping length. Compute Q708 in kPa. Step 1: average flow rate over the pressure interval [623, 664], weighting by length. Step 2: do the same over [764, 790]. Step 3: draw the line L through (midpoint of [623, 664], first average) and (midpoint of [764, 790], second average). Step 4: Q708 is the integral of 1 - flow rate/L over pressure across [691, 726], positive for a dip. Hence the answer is 5.6 kPa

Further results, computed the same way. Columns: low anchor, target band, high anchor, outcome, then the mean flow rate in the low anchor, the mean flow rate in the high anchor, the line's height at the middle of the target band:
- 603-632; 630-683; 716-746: 6.9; 484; 475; 481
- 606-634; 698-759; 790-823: 2.1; 483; 462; 471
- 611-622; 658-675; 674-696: -4.2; 482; 243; 308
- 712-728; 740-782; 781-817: -0.4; 465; 465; 465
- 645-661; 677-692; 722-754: 7.9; 485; 477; 482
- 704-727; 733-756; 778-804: -1.2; 449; 464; 455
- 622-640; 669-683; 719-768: 5.8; 479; 475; 477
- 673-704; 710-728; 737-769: -4.8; 268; 474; 366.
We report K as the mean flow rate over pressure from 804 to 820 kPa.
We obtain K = 462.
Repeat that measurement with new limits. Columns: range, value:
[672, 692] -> 243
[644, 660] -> 490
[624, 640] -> 479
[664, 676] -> 350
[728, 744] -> 480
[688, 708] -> 316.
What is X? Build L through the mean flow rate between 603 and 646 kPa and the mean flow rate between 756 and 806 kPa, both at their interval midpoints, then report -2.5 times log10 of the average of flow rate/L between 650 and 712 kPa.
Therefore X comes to 0.345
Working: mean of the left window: 485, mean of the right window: 464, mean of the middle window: 348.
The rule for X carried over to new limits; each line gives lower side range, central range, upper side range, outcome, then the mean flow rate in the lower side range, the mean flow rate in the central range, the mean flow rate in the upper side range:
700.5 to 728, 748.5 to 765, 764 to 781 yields -0.043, 438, 474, 461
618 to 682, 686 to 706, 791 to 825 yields 0.431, 433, 297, 461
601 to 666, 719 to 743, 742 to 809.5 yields -0.011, 480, 476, 468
